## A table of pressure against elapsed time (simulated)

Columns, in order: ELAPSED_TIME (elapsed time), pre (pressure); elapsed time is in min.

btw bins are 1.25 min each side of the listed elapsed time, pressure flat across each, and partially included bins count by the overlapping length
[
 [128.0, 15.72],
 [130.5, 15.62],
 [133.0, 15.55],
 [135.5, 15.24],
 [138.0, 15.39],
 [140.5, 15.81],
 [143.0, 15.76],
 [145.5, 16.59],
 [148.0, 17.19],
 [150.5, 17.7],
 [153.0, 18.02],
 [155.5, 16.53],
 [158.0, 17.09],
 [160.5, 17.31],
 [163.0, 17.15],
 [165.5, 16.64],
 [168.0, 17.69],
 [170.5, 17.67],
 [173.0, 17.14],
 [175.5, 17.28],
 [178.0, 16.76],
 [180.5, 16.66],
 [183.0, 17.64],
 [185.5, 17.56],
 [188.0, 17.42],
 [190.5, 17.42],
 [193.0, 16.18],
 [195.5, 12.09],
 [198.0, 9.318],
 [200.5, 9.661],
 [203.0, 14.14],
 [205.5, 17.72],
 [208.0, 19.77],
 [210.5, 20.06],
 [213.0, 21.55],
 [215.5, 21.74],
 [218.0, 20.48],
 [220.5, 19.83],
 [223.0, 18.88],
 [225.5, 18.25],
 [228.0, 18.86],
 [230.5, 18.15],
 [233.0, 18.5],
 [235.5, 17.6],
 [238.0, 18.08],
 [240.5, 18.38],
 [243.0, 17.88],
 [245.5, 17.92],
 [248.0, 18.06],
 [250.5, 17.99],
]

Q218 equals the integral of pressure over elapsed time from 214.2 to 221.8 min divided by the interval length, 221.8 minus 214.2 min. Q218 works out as 20.7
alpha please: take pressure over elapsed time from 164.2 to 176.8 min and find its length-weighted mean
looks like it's 17.3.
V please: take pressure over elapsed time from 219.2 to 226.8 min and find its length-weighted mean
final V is 19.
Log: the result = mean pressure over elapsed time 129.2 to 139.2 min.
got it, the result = 15.5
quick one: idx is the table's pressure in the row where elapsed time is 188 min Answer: 17.42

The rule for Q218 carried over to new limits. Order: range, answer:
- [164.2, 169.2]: 17.2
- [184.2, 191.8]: 17.5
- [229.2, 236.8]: 18.1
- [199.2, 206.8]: 13.8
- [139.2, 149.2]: 16.3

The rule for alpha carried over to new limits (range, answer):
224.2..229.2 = 18.6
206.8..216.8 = 20.8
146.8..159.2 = 17.3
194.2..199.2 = 10.8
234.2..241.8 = 18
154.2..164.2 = 17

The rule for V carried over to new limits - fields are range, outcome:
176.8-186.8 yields 17.2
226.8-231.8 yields 18.5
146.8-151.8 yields 17.5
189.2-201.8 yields 13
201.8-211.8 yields 18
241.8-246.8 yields 17.9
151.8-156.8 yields 17.3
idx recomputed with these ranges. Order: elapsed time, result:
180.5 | 16.66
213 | 21.55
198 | 9.318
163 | 17.15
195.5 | 12.09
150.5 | 17.7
